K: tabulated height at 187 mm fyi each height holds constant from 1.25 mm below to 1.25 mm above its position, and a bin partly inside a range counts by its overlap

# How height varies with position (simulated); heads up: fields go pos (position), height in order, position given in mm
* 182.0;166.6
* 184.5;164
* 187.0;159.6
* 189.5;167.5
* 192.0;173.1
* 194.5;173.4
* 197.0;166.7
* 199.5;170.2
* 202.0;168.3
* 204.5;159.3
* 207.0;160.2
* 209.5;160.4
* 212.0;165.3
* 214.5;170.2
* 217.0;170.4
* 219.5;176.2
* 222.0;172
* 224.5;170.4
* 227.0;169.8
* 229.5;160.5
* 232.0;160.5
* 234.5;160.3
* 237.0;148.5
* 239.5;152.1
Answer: 159.6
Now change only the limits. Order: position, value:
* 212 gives 165.3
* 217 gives 170.4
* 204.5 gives 159.3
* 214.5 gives 170.2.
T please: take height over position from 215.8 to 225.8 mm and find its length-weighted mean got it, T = 172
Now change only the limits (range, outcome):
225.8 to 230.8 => 165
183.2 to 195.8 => 168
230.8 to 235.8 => 160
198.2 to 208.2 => 165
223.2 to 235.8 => 164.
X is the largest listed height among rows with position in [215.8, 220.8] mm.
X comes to 176.2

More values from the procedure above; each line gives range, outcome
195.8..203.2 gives 170.2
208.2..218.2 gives 170.4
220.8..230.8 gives 172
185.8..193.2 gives 173.1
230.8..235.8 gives 160.5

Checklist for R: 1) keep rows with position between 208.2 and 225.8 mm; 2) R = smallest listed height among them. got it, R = 160.4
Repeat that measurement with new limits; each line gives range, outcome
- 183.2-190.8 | 159.6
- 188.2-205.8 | 159.3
